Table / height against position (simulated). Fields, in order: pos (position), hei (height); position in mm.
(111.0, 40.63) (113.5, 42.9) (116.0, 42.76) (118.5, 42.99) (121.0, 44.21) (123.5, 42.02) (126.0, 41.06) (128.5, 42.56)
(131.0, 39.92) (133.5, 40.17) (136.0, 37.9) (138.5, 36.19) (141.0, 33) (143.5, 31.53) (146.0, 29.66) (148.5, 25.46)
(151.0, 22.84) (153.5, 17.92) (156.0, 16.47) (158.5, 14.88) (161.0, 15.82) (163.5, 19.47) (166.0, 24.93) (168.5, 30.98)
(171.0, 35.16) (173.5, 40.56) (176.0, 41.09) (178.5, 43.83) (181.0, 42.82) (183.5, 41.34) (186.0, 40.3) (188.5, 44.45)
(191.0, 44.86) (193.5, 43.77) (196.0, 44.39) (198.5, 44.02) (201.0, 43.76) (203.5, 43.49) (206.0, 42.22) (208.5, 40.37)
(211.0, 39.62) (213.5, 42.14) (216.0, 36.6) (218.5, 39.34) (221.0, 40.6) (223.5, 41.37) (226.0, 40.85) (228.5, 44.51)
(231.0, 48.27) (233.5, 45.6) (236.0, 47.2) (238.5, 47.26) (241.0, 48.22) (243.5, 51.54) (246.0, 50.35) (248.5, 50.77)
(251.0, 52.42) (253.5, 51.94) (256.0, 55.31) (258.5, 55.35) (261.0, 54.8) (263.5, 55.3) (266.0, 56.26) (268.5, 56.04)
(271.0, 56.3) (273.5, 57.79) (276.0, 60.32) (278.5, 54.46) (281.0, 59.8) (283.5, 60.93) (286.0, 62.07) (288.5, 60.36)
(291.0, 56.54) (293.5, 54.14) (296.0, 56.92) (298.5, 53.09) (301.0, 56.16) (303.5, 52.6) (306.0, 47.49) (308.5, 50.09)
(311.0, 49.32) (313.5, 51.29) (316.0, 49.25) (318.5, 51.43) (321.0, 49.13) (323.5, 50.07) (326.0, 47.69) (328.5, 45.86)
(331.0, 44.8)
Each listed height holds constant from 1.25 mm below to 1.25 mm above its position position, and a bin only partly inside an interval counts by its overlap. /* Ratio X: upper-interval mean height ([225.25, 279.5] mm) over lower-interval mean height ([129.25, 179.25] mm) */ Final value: 1.7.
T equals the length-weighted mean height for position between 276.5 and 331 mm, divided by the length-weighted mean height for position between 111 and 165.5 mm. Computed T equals 1.64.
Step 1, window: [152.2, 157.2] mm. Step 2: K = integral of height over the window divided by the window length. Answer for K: 17.3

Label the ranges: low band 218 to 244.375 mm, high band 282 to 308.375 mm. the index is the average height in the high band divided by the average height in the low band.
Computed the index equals 1.24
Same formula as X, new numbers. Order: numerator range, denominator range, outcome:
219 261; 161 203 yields 1.25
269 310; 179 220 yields 1.33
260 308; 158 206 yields 1.51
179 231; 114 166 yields 1.33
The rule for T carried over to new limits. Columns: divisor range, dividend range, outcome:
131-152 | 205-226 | 1.23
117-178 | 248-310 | 1.73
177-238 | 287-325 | 1.23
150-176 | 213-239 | 1.74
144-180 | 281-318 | 2.00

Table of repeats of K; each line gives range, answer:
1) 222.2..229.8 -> 42.3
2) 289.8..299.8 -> 55.2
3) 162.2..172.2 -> 27.5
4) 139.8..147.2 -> 31.4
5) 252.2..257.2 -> 53.6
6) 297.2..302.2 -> 54.6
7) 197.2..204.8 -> 43.8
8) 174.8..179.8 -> 42.5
